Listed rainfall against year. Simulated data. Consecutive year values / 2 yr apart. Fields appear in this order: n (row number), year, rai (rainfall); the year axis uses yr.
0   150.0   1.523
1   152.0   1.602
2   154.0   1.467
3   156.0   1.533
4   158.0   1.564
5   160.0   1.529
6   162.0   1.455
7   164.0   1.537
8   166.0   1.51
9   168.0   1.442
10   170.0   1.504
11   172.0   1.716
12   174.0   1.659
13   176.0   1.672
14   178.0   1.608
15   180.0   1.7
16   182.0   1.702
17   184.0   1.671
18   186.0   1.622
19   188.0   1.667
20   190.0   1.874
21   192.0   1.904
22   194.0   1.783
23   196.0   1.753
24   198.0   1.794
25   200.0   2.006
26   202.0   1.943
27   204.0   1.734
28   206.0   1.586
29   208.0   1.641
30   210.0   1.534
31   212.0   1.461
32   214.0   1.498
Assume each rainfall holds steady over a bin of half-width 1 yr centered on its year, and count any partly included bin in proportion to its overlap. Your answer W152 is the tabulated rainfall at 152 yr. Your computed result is 1.602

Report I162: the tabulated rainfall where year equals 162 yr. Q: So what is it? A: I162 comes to 1.455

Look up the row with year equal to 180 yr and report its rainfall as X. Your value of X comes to 1.7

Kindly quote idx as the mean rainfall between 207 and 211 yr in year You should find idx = 1.59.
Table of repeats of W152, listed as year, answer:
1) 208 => 1.641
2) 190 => 1.874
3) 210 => 1.534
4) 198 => 1.794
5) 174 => 1.659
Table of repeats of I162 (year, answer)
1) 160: 1.529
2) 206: 1.586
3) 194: 1.783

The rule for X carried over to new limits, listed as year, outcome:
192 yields 1.904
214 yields 1.498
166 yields 1.51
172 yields 1.716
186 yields 1.622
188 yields 1.667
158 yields 1.564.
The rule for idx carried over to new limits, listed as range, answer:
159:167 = 1.51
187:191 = 1.77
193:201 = 1.83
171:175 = 1.69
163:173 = 1.54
